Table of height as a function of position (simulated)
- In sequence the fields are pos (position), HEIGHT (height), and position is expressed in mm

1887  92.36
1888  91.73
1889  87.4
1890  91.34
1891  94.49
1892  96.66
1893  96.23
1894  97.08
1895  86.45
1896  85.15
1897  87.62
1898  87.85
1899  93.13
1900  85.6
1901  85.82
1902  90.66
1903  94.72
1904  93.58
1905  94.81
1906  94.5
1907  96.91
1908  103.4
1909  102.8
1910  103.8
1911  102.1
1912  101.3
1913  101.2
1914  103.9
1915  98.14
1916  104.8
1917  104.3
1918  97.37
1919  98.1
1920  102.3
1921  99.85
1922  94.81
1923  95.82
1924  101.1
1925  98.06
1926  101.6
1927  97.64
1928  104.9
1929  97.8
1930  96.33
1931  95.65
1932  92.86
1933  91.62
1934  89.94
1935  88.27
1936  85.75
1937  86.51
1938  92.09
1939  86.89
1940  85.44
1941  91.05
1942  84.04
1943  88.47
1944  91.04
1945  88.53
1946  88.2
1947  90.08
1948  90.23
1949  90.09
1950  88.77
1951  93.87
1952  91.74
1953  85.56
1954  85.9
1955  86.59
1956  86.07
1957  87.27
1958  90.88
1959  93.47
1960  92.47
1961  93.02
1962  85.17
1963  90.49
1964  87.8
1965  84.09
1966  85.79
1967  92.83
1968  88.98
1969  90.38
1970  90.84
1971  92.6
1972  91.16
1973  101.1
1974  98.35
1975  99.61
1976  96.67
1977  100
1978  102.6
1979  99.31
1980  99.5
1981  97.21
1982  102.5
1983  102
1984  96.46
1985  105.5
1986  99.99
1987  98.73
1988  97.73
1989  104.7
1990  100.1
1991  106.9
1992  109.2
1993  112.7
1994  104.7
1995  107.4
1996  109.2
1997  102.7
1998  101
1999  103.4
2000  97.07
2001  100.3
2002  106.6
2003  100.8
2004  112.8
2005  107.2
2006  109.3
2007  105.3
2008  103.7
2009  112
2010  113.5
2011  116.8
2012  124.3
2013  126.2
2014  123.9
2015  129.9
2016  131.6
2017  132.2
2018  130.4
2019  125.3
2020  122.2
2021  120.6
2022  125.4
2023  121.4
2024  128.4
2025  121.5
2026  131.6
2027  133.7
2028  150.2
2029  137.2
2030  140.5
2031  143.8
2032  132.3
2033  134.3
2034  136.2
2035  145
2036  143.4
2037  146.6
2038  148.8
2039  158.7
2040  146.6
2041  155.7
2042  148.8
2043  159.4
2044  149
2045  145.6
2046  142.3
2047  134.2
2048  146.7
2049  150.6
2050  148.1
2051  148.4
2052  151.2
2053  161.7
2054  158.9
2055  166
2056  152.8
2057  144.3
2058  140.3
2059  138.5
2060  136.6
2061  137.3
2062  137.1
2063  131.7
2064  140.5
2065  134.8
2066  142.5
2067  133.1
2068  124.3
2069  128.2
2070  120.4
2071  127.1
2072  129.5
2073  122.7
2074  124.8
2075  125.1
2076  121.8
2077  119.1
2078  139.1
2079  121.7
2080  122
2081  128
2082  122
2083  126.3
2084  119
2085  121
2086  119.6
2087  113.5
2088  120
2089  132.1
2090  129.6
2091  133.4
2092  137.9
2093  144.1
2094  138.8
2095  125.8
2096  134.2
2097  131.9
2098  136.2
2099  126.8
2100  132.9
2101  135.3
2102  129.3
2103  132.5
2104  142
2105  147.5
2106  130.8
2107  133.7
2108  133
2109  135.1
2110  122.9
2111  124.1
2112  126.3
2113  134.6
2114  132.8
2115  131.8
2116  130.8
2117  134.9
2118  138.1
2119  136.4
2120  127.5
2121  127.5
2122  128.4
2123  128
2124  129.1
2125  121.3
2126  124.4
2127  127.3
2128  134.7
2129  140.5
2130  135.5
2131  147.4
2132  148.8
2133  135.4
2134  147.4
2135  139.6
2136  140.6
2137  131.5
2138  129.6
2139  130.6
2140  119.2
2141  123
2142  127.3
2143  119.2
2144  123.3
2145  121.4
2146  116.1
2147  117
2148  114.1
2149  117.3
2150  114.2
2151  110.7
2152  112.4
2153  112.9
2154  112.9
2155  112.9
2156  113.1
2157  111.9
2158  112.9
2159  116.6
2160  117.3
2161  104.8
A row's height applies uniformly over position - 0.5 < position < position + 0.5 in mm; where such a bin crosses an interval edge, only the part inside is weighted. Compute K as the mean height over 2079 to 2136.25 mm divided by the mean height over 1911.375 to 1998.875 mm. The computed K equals 1.4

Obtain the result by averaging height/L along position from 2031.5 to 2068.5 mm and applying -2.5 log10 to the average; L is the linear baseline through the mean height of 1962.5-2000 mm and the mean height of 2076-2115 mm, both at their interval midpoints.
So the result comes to -0.23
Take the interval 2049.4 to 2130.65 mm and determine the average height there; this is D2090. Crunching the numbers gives 133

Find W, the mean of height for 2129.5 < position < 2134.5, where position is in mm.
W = 143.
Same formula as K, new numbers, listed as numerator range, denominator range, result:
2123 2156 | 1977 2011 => 1.21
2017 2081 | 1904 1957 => 1.46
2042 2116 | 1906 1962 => 1.43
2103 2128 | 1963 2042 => 1.15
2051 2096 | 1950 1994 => 1.40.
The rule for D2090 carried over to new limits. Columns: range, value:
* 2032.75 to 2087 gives 138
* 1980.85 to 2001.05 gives 103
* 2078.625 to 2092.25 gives 125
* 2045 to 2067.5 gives 144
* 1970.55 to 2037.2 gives 114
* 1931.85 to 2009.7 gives 95.8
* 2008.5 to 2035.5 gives 129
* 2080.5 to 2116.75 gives 130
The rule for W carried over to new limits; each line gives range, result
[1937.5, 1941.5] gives 88.9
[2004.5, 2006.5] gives 108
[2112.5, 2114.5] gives 134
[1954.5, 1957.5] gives 86.6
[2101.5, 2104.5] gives 135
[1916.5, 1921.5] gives 100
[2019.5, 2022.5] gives 123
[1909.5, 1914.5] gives 102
